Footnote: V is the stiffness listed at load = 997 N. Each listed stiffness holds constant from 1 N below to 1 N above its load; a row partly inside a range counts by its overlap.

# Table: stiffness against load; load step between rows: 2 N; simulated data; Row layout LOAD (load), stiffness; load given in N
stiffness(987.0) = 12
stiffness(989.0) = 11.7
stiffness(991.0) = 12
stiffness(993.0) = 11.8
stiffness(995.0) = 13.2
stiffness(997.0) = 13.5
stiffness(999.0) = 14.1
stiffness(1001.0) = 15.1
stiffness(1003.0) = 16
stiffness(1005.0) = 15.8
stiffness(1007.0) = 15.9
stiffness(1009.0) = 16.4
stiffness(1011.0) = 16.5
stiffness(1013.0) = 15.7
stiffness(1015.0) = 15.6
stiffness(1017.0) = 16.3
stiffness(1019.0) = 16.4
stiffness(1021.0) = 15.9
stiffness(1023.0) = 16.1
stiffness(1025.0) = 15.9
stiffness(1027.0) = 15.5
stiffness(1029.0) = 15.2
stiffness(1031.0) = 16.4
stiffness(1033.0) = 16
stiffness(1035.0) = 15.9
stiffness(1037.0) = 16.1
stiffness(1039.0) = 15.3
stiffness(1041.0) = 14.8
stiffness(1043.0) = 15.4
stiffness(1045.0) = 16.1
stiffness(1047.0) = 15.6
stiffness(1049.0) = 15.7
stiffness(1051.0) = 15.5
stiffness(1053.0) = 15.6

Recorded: 13.5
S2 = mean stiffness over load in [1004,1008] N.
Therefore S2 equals 15.9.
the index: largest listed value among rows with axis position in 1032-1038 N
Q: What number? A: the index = 16.1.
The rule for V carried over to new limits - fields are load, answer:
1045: 16.1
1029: 15.2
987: 12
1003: 16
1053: 15.6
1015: 15.6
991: 12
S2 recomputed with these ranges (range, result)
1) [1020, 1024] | 16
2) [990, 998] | 12.6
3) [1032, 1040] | 15.8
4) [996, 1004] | 14.7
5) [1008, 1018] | 16.1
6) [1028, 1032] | 15.8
